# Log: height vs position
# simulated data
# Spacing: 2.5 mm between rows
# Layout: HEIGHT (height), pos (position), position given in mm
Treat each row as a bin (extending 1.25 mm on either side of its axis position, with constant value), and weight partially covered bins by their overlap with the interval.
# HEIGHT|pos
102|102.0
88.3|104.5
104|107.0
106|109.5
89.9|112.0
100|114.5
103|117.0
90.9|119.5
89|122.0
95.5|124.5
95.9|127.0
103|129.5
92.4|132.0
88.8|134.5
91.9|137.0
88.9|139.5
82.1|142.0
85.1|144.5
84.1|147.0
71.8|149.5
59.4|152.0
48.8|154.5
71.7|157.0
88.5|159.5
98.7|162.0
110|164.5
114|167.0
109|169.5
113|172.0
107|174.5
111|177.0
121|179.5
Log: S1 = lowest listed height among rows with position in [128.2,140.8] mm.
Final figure 88.8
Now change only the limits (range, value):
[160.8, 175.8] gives 98.7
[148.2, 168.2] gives 48.8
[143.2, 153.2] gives 59.4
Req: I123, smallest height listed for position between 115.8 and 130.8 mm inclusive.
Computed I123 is 89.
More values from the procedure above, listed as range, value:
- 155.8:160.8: 71.7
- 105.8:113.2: 89.9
